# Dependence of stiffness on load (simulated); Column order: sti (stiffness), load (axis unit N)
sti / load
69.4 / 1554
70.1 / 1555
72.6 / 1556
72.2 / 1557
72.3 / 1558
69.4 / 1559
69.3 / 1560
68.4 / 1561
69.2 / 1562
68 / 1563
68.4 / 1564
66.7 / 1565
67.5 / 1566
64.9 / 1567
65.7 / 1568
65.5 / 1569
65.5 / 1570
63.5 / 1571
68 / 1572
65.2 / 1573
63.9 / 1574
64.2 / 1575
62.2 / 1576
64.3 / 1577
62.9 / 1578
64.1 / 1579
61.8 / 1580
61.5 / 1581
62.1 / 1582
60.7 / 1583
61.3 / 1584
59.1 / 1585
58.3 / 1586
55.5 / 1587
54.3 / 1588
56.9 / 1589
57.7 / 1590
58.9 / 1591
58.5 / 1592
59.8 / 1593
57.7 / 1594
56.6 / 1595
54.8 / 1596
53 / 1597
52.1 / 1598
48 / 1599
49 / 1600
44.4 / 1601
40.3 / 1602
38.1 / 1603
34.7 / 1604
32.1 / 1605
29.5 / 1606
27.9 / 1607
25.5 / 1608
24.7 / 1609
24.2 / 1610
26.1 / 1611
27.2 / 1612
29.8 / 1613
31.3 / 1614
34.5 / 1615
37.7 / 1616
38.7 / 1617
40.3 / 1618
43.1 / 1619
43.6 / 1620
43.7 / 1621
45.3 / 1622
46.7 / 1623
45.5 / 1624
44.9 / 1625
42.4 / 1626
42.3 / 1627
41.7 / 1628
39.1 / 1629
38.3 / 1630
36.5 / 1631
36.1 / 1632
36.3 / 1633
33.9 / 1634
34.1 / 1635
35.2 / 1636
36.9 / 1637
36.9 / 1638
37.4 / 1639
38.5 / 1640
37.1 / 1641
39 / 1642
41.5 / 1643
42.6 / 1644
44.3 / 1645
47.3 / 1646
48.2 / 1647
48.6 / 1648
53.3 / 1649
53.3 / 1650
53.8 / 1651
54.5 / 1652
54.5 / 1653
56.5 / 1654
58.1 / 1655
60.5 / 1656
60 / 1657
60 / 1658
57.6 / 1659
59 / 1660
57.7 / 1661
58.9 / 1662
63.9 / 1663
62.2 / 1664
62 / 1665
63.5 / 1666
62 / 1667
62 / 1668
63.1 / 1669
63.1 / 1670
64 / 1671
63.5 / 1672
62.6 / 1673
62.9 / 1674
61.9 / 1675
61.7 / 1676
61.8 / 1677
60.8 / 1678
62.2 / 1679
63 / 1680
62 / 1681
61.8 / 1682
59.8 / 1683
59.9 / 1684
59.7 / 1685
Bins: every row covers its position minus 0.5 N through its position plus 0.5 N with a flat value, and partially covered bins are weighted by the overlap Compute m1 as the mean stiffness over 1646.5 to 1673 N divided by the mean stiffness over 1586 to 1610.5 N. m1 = 1.3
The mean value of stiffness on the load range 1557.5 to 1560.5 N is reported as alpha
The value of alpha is 70.3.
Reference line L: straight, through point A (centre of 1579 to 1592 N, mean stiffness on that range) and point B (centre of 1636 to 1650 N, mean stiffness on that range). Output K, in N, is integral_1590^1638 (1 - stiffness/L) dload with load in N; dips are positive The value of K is 9.8 N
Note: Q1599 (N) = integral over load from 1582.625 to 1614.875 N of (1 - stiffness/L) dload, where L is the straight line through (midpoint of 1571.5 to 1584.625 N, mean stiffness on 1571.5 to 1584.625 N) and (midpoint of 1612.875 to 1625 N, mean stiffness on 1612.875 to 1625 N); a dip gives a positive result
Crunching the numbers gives 4.66 N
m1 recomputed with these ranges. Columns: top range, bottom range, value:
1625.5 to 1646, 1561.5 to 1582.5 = 0.60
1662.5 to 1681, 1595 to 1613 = 1.67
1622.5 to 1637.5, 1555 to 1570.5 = 0.57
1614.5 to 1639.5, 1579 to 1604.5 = 0.73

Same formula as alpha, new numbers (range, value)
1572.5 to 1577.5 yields 64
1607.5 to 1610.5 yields 24.8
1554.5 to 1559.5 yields 71.3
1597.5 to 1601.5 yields 48.4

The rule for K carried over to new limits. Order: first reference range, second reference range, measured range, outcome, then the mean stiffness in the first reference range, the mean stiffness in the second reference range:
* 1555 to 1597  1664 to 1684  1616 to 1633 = 5.77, 63.4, 62.2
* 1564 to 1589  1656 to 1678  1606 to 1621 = 7.12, 62.9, 61.5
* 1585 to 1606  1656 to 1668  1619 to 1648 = 8.04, 50.7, 60.7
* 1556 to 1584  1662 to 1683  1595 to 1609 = 5.20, 65.9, 62.4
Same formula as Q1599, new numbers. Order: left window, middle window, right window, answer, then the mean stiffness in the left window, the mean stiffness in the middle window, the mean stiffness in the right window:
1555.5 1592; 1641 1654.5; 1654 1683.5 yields 2.9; 64.1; 48.6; 61.4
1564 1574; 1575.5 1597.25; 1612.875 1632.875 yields -0.6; 65.9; 59.3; 40.2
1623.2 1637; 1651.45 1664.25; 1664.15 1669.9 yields -0.4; 39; 58.6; 62.5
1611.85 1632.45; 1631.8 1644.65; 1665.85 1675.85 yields 2.7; 39.7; 37.5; 62.8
